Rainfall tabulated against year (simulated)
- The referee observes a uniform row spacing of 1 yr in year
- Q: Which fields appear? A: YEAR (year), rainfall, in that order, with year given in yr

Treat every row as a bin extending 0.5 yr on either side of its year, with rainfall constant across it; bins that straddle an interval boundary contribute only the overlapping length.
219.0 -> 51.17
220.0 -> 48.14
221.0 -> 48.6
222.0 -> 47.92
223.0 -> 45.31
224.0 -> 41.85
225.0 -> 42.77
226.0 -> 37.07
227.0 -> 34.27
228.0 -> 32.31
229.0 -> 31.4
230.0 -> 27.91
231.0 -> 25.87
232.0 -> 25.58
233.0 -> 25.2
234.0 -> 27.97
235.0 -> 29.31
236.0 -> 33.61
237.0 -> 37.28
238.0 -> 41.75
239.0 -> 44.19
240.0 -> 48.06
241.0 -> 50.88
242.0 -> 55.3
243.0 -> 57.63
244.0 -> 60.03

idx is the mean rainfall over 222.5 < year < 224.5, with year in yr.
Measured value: 43.6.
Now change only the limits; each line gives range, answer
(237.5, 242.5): 48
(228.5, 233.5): 27.2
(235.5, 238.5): 37.5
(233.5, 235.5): 28.6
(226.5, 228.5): 33.3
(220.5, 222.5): 48.3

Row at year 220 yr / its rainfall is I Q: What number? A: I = 48.14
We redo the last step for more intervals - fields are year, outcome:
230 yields 27.91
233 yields 25.2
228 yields 32.31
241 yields 50.88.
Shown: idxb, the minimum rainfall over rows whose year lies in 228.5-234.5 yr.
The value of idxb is 25.2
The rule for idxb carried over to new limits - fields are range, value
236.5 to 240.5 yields 37.28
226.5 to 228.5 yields 32.31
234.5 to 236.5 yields 29.31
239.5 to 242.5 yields 48.06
